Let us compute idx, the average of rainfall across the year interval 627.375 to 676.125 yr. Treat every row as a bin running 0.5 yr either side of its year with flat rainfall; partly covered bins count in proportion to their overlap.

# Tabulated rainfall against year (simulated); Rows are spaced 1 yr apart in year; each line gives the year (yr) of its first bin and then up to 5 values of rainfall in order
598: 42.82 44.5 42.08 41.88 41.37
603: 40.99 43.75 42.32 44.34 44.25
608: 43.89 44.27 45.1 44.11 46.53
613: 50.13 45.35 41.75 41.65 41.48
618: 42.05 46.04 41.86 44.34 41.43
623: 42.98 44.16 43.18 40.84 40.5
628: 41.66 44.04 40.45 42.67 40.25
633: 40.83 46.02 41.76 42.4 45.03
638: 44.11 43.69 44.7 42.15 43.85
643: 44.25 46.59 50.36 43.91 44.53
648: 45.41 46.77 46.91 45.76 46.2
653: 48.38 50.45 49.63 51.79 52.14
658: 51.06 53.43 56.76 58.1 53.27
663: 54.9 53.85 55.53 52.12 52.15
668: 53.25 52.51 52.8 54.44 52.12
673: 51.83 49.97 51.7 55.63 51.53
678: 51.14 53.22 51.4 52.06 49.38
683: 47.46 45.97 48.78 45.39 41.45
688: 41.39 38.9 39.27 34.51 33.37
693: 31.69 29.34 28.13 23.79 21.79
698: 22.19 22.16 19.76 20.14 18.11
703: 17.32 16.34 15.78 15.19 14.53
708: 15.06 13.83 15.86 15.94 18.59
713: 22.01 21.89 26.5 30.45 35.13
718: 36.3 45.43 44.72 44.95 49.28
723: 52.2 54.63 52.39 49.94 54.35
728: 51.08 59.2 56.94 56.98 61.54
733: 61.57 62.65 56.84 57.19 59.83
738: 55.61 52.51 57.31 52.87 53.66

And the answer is 48.3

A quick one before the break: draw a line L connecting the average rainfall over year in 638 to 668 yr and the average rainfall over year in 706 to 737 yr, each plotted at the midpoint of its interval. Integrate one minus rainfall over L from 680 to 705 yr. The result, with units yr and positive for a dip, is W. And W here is 6.7 yr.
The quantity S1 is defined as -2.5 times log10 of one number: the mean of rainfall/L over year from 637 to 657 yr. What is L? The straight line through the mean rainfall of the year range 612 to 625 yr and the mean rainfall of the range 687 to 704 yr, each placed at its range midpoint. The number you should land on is -0.23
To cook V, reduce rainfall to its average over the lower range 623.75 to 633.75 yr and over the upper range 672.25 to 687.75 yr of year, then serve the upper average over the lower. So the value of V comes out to 1.19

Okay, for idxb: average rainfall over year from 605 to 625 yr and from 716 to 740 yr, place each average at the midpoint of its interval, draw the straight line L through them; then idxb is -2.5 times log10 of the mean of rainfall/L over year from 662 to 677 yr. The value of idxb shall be -0.109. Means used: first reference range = 43.9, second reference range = 52.3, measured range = 53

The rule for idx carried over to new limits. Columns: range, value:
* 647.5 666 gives 51.2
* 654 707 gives 42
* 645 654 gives 46.5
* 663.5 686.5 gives 51.5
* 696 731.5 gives 32.1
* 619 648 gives 43.4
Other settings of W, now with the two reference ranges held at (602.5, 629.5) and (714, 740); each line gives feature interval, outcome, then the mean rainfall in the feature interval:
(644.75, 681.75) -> -3.9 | 51.3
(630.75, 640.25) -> 0.3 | 43.1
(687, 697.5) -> 3.4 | 32.7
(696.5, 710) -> 8.6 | 17.8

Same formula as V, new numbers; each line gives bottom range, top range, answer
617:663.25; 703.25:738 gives 0.87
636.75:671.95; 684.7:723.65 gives 0.58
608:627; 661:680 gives 1.21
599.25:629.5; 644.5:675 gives 1.18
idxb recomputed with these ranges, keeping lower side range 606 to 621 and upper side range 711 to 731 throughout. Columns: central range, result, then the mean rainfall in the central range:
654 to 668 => -0.23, 53.3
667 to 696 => -0.07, 45.7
